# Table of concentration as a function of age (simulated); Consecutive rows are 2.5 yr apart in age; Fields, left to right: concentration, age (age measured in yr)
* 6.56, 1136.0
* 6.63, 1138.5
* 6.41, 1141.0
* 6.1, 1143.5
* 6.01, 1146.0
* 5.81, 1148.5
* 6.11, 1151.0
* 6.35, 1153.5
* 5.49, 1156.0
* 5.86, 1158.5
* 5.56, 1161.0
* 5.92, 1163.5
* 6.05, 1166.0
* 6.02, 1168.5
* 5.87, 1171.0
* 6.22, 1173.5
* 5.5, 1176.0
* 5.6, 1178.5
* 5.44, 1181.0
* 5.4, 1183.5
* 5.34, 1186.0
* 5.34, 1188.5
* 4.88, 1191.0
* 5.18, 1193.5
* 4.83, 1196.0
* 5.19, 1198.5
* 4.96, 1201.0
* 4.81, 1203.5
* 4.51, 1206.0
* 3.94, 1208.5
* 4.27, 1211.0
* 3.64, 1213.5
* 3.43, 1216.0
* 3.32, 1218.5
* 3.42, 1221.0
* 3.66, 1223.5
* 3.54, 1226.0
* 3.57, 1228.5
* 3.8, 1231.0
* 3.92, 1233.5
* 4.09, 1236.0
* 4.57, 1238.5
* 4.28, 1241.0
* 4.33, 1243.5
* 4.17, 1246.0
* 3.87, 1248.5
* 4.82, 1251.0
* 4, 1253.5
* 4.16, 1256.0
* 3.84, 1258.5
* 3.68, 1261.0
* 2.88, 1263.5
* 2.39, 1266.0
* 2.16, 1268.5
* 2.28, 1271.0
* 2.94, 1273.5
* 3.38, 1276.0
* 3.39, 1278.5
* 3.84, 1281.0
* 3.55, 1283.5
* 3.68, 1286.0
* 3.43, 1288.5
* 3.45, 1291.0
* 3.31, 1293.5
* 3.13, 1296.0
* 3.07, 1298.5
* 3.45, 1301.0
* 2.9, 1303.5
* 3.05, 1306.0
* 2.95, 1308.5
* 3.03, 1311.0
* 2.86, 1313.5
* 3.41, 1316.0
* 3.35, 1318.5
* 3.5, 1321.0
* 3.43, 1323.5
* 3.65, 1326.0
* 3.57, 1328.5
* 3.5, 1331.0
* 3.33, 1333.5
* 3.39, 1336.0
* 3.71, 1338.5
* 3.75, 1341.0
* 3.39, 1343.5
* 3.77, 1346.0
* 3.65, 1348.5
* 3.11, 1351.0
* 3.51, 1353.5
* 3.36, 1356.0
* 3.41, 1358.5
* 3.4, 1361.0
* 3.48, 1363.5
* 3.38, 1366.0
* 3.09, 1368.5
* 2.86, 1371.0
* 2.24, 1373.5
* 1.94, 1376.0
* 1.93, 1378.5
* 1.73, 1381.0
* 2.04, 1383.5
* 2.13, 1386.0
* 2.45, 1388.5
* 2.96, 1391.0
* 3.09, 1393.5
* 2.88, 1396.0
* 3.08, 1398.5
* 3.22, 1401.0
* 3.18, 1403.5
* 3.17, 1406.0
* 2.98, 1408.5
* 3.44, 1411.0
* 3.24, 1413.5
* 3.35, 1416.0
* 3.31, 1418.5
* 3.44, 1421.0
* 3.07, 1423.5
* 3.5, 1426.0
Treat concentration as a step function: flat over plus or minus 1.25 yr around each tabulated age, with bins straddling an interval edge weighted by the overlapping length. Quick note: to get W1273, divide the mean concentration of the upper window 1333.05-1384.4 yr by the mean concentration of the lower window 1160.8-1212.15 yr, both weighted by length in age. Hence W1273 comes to 0.6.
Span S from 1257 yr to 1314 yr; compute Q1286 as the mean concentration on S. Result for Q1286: 3.17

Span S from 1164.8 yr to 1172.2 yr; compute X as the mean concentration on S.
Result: 5.98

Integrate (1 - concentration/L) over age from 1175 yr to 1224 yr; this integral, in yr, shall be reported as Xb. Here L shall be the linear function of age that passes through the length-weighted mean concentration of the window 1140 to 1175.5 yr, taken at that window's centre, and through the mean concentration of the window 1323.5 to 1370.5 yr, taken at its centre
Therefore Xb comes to 7.2 yr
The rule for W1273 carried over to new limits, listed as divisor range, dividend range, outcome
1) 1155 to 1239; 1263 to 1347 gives 0.68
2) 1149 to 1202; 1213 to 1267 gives 0.68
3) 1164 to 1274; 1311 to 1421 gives 0.72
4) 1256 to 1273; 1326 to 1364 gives 1.18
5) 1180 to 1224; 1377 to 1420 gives 0.62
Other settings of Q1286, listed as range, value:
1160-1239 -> 4.74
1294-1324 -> 3.17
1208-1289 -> 3.64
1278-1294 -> 3.54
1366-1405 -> 2.62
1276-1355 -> 3.39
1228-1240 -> 4.02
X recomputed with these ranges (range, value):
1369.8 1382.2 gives 2.14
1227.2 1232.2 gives 3.68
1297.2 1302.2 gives 3.26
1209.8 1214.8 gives 3.95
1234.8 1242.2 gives 4.32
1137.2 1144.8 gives 6.38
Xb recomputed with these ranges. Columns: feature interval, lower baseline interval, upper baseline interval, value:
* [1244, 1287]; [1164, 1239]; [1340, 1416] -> 6.3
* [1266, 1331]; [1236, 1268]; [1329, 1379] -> 6.5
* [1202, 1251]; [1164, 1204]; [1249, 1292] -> 4.8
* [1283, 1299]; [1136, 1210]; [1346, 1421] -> 2.9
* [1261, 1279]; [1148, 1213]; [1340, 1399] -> 6.0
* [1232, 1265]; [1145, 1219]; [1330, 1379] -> 3.2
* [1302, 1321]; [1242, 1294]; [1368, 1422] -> 0.9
